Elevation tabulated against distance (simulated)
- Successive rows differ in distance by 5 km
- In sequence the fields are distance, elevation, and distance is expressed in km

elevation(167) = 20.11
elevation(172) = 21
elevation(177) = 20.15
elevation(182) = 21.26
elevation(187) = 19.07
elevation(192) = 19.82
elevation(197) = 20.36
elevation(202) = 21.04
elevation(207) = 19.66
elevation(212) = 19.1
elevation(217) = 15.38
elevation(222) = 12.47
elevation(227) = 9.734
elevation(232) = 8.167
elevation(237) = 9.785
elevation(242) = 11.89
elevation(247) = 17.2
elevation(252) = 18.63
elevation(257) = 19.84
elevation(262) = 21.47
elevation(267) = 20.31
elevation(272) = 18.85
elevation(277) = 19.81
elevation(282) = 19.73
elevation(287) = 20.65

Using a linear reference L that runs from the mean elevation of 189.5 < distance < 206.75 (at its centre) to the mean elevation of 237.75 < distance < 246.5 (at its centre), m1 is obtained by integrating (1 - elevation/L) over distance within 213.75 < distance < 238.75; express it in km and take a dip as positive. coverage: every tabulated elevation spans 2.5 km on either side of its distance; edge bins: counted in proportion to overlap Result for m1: 6.8 km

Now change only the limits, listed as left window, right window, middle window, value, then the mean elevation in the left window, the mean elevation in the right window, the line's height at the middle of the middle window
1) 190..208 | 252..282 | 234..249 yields 5.53 km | 20.3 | 19.9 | 20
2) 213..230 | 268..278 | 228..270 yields 2.51 km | 13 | 19.4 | 16.4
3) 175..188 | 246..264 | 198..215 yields 0.13 km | 20.3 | 19.4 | 20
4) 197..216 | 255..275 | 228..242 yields 7.25 km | 19.6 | 20.1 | 19.9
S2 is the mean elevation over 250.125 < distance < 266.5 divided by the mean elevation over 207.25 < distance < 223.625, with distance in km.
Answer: 1.2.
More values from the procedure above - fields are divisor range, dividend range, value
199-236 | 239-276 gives 1.22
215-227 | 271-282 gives 1.50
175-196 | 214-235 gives 0.58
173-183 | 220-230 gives 0.53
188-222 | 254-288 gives 1.07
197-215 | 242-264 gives 0.93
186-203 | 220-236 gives 0.50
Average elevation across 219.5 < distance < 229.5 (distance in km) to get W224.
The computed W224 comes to 11.1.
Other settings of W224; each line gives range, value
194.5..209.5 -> 20.4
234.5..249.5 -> 13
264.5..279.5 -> 19.7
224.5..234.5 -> 8.95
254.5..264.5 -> 20.7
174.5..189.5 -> 20.2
